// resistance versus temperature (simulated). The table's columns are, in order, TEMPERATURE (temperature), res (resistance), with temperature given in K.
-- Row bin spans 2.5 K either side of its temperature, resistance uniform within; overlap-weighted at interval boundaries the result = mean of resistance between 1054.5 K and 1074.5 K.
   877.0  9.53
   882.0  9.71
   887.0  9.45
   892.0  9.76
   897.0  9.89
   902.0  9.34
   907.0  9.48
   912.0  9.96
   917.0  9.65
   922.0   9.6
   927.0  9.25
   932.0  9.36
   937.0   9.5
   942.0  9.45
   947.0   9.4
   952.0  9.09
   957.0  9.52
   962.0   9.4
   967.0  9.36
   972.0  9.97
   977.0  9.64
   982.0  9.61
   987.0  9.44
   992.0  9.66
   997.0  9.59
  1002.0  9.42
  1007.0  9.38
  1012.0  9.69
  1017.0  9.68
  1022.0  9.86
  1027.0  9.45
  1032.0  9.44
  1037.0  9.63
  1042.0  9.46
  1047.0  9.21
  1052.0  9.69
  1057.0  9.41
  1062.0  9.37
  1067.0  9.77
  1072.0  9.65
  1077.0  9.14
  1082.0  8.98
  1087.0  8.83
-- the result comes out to 9.55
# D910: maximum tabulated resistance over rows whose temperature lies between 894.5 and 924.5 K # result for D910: 9.96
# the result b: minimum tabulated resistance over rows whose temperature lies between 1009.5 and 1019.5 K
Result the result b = 9.68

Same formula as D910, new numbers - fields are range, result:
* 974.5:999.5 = 9.66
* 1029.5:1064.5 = 9.69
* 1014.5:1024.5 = 9.86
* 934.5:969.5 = 9.52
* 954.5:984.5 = 9.97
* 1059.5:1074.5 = 9.77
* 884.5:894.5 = 9.76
